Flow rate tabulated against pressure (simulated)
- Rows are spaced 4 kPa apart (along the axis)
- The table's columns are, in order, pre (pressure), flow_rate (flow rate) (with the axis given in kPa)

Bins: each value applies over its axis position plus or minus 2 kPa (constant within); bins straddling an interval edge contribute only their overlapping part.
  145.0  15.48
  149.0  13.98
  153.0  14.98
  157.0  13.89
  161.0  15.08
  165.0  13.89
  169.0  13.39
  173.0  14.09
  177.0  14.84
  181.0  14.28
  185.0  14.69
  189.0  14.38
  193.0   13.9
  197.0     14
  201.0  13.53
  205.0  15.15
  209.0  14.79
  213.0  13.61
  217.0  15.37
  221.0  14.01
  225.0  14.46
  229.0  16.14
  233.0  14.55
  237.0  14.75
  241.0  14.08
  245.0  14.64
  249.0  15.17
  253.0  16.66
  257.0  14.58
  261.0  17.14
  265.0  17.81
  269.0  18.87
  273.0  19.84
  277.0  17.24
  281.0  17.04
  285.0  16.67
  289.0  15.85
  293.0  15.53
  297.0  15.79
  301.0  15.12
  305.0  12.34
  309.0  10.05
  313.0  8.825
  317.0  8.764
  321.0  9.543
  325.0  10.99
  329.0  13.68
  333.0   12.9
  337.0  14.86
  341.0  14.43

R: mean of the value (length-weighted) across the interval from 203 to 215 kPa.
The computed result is 14.5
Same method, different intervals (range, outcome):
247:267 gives 16.3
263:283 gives 18.2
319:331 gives 11.4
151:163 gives 14.7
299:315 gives 11.6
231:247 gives 14.5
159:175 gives 14.1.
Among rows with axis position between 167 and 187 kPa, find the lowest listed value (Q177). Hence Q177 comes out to 13.39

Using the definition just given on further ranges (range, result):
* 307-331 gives 8.764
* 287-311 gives 10.05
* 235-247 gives 14.08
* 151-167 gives 13.89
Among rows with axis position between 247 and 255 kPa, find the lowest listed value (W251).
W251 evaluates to 15.17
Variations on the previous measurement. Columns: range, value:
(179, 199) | 13.9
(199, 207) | 13.53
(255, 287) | 14.58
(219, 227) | 14.01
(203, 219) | 13.61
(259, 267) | 17.14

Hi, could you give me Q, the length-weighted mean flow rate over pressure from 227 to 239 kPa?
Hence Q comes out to 15.1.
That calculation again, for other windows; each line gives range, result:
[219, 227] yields 14.2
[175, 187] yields 14.6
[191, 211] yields 14.3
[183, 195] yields 14.3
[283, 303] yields 15.8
